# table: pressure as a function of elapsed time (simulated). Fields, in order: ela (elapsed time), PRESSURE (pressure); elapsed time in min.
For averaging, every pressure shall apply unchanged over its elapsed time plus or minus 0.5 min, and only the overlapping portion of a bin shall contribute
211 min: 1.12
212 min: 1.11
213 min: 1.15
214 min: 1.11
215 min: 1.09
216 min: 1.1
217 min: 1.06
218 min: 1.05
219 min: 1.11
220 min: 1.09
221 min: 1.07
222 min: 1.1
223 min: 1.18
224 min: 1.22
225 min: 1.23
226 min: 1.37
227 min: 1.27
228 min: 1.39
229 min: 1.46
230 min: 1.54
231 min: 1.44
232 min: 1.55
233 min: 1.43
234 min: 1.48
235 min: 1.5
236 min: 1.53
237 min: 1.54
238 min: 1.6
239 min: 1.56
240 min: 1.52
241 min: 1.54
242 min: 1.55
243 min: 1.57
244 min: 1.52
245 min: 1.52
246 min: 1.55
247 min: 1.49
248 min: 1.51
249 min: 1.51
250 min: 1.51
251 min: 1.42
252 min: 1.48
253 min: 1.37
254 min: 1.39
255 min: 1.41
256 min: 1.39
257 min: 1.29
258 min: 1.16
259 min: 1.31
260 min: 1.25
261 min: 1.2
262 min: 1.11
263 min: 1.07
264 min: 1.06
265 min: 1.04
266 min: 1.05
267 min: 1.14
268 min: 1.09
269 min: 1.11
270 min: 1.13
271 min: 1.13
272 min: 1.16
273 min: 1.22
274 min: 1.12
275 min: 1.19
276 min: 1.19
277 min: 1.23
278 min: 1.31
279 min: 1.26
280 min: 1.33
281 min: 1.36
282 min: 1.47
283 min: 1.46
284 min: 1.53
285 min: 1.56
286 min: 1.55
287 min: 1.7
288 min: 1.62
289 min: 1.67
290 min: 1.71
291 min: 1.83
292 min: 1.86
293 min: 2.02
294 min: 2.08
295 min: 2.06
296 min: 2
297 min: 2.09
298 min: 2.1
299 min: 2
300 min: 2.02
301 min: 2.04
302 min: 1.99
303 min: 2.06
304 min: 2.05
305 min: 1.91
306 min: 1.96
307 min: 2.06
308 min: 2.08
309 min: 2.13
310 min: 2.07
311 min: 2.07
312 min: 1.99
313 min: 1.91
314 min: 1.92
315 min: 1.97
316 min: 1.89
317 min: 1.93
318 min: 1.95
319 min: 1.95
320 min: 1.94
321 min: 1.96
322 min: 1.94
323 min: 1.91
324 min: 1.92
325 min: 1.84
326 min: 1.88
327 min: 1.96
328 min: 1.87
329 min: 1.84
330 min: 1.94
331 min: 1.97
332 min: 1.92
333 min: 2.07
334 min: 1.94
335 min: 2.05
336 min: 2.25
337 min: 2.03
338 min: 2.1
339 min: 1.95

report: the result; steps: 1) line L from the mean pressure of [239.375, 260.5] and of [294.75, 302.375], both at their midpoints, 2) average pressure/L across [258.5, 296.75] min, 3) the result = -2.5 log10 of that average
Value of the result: 0.27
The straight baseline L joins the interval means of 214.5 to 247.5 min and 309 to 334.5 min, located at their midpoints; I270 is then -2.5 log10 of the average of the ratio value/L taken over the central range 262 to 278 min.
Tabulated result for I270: 0.39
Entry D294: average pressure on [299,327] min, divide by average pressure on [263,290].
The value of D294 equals 1.52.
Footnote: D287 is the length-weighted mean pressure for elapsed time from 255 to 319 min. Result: 1.61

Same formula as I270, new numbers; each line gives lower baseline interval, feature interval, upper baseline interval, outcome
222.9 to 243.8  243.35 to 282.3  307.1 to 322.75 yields 0.265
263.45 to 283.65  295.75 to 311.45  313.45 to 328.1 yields -0.224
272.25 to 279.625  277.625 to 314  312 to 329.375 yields -0.195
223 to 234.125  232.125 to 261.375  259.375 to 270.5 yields -0.163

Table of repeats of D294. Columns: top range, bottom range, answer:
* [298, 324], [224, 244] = 1.35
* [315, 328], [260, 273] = 1.72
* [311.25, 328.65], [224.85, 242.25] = 1.31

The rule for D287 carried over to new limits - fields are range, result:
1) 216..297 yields 1.4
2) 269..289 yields 1.35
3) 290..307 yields 2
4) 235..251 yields 1.53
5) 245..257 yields 1.45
